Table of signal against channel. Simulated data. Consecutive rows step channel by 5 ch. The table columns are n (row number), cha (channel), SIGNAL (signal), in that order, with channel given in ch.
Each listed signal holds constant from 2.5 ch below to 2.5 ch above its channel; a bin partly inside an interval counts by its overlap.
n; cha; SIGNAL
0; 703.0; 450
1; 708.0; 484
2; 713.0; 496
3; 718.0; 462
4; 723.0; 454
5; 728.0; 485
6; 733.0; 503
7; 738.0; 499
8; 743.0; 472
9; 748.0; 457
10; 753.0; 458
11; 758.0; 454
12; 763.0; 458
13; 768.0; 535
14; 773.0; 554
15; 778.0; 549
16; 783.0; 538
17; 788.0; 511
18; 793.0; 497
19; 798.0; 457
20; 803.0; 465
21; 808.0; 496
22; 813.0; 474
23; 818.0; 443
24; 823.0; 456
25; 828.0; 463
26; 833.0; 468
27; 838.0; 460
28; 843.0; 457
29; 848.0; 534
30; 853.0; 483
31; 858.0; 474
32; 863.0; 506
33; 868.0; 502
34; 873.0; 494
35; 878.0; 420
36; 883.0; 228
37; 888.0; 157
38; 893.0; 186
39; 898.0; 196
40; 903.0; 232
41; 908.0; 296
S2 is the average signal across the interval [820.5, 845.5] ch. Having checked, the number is 461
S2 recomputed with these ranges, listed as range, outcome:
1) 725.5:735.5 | 494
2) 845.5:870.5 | 500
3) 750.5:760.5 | 456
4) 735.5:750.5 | 476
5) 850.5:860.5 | 478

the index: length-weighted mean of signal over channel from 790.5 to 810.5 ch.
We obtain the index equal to 479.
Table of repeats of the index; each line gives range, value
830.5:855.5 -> 480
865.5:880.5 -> 472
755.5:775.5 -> 500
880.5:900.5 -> 192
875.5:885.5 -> 324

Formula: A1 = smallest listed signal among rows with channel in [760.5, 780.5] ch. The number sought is 458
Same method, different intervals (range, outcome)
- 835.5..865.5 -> 457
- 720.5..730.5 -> 454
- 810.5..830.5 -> 443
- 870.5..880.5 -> 420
